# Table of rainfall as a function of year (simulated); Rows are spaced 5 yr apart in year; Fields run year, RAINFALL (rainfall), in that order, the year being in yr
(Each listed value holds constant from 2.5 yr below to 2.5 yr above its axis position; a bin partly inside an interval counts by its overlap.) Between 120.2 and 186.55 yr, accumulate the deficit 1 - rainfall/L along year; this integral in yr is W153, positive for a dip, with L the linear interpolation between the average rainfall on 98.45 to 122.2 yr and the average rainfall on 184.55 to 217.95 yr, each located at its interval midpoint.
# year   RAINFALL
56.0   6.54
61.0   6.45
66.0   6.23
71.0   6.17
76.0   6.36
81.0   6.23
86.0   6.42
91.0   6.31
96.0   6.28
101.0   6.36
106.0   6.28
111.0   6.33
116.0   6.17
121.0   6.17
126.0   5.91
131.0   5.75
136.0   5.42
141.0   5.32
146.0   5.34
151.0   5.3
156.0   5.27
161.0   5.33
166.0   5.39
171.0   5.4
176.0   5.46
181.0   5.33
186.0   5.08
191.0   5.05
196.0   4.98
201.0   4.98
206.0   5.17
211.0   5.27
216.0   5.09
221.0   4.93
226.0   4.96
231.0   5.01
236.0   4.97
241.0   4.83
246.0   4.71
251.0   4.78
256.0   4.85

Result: 2.9 yr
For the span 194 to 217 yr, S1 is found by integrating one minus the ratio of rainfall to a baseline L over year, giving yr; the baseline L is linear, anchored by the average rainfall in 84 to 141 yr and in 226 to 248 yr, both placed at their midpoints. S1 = 0.41 yr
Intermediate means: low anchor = 6.09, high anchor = 4.89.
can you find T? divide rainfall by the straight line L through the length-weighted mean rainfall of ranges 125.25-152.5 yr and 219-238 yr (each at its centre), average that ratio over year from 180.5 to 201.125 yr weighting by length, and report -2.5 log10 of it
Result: 0.02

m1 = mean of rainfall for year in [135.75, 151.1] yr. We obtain 5.34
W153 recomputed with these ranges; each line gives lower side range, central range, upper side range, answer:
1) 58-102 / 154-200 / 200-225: 1.44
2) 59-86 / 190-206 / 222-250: 0.59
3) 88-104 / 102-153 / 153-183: 0.75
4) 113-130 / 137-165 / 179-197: 1.57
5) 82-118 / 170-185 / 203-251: 0.36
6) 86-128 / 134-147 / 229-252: 1.18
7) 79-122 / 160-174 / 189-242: 0.45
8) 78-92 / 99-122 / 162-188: -0.85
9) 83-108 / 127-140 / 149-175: 0.40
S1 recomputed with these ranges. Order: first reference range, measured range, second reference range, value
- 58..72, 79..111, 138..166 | -1.9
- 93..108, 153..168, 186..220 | 0.7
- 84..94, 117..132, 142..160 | -0.6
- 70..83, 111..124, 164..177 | -0.7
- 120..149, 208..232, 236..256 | -0.3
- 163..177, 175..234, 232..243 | 0.7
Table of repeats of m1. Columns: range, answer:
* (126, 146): 5.53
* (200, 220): 5.12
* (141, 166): 5.32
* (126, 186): 5.4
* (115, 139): 5.85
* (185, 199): 5.03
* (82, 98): 6.33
